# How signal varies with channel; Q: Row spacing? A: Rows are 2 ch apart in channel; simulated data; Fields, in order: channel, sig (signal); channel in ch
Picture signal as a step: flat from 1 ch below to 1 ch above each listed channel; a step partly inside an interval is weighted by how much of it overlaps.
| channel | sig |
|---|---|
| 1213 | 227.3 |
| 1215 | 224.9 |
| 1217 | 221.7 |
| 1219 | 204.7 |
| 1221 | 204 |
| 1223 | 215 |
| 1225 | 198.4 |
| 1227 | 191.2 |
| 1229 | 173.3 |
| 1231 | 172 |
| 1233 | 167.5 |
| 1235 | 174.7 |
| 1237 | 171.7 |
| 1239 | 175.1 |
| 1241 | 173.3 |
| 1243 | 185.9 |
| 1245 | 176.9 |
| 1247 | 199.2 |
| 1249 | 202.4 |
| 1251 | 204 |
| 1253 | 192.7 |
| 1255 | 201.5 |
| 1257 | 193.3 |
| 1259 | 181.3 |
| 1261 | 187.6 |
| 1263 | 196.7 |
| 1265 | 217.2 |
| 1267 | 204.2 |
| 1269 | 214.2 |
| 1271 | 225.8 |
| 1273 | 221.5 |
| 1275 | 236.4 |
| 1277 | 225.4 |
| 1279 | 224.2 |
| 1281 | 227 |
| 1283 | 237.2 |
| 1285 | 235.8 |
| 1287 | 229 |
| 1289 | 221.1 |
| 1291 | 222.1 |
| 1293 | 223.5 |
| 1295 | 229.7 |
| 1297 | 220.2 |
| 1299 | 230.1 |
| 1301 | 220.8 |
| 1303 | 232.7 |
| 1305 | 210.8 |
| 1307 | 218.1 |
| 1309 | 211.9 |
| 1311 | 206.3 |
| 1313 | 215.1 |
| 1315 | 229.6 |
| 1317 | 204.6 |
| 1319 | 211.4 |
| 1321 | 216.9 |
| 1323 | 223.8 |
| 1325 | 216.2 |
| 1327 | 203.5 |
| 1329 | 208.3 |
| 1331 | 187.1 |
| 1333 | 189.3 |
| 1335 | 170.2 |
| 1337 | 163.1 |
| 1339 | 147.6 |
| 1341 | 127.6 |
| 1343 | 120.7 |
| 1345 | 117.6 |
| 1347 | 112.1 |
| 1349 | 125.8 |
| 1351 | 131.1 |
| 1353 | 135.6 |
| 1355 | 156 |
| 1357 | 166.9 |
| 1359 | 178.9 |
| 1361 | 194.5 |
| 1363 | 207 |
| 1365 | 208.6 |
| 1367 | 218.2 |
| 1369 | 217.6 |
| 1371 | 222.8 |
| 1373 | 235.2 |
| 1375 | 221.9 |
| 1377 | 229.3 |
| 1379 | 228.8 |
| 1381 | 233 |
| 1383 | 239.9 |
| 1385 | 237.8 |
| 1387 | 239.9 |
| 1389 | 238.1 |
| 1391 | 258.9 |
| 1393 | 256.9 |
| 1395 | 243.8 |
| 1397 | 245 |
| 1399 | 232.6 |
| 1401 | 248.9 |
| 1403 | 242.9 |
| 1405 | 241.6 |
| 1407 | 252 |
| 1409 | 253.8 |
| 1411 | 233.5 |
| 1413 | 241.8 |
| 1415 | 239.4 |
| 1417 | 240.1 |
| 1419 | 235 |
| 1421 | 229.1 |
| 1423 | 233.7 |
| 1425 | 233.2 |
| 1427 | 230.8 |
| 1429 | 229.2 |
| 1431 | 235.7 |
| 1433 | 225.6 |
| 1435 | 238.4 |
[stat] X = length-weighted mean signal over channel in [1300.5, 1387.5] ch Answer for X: 195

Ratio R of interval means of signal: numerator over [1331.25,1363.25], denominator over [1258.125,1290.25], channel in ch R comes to 0.7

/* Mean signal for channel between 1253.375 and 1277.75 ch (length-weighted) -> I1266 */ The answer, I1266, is 208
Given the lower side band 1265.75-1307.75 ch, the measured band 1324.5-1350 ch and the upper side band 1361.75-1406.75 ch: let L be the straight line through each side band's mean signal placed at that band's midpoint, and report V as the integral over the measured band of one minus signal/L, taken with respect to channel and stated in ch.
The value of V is 7.7 ch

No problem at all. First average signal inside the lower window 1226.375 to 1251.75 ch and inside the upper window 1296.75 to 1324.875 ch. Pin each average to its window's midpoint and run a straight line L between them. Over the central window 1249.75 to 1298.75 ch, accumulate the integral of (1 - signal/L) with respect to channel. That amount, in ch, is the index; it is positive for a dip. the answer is -3.93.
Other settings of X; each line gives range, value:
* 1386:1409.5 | 246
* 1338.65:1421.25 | 210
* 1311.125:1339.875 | 199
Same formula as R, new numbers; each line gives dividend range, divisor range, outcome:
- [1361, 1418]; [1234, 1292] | 1.15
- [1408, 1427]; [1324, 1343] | 1.35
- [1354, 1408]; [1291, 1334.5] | 1.05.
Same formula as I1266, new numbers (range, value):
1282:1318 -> 222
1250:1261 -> 194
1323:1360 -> 161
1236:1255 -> 188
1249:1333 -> 215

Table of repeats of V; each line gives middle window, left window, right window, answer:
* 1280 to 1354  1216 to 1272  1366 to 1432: 6.1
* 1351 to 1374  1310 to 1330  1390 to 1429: 3.6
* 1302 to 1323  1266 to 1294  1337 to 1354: -4.6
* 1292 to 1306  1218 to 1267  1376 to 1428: -1.1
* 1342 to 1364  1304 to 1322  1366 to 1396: 7.5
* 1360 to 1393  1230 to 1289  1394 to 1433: 0.3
